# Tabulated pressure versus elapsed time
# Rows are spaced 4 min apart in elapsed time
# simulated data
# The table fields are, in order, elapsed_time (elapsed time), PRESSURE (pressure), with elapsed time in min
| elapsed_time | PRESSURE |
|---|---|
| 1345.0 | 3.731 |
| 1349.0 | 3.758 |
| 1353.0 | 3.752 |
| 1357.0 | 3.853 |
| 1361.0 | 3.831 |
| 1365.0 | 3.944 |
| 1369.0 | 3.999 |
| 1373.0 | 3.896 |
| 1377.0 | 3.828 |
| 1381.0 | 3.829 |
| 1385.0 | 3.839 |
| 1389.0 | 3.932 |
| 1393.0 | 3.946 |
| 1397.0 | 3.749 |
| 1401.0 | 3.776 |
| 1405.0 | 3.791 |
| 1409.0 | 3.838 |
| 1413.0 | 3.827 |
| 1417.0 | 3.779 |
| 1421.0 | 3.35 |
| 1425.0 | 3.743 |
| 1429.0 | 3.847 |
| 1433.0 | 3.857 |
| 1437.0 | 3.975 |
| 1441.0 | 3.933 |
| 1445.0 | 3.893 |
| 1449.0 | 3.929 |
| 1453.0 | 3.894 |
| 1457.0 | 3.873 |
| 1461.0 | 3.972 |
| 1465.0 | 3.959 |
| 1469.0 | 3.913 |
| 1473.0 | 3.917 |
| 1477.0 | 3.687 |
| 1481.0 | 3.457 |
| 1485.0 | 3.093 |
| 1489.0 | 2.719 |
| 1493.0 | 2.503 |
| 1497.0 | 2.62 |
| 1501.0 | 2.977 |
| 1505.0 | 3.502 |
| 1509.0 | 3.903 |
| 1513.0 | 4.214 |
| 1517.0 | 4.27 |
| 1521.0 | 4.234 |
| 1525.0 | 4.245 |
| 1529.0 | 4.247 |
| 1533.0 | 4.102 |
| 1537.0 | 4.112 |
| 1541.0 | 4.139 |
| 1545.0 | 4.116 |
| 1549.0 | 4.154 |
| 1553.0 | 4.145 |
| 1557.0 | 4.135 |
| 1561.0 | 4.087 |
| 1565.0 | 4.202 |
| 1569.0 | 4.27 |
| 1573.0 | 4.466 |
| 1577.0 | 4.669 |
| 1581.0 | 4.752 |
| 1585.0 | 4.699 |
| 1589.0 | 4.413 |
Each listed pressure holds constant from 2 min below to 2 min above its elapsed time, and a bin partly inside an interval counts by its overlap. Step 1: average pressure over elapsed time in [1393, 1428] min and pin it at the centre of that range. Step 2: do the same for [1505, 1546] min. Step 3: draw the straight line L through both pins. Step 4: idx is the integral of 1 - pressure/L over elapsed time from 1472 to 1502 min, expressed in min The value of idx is 6.7 min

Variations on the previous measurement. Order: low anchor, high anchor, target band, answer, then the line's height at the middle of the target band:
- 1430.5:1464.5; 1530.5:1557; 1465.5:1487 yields 1.8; 3.98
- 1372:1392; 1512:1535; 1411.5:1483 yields 3.7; 4.03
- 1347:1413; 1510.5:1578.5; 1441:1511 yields 9.1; 4.06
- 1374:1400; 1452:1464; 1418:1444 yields 0.7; 3.89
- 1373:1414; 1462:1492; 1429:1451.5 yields -1.6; 3.66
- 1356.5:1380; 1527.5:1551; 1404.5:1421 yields 0.8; 3.96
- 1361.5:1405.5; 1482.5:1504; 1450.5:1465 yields -3.5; 3.17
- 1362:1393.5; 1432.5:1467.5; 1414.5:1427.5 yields 0.9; 3.91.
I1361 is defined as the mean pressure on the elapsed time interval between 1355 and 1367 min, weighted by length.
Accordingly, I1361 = 3.88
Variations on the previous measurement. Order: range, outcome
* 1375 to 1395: 3.87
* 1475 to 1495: 3.09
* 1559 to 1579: 4.34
